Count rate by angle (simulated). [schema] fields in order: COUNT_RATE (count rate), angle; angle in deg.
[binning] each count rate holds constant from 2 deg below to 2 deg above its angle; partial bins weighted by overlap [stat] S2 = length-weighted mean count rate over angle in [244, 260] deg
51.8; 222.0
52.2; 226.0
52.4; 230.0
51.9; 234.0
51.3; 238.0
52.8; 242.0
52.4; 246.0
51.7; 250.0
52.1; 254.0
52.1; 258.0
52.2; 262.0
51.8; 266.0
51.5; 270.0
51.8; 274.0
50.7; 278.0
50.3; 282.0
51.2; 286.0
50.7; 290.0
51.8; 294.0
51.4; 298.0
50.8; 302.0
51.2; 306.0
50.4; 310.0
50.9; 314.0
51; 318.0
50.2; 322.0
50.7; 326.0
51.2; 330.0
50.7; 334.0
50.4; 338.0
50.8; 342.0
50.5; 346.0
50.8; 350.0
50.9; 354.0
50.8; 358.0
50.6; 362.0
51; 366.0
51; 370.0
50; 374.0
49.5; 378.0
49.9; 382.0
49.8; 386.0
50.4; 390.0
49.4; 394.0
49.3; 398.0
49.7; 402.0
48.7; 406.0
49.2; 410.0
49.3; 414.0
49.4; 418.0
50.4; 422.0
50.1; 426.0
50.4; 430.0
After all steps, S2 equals 52.1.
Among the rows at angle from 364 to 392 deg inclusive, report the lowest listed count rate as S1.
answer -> 49.5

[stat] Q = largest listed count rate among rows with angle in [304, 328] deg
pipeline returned 51.2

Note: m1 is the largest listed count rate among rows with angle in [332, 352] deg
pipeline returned 50.8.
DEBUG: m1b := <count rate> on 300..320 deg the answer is 50.9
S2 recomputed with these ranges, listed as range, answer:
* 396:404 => 49.5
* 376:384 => 49.7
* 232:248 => 52.1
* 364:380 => 50.4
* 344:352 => 50.6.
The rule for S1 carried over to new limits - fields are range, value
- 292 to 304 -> 50.8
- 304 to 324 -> 50.2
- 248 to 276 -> 51.5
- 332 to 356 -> 50.4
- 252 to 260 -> 52.1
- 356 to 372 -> 50.6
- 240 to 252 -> 51.7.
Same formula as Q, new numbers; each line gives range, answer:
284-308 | 51.8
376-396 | 50.4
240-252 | 52.8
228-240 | 52.4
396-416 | 49.7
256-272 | 52.2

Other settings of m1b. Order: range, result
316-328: 50.6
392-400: 49.3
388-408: 49.5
